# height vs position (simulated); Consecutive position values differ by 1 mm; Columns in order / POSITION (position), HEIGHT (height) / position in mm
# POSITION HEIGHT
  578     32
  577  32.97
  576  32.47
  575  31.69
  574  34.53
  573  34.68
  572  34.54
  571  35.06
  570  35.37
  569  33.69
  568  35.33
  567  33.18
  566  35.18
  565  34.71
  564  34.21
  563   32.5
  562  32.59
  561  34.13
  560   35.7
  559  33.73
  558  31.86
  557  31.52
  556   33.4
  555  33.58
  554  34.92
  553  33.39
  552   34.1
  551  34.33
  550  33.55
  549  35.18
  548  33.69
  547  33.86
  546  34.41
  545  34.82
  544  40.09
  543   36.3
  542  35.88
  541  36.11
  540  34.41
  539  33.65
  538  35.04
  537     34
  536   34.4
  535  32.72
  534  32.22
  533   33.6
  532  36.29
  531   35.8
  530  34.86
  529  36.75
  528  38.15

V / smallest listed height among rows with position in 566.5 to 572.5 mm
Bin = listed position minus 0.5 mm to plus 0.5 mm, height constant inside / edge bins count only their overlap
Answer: 33.18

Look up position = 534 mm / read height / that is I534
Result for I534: 32.22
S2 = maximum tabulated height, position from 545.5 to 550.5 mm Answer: 35.18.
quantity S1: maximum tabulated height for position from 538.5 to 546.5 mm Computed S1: 40.09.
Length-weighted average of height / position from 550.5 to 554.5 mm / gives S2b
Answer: 34.2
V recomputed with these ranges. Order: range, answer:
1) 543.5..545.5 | 34.82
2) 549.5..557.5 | 31.52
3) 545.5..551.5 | 33.55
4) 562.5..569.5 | 32.5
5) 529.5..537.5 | 32.22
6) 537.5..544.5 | 33.65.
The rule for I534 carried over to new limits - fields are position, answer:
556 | 33.4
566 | 35.18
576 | 32.47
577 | 32.97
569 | 33.69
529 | 36.75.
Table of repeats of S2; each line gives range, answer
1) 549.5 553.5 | 34.33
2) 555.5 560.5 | 35.7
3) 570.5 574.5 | 35.06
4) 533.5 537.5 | 34.4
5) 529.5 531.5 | 35.8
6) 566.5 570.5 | 35.37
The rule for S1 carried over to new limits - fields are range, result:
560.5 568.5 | 35.33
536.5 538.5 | 35.04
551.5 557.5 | 34.92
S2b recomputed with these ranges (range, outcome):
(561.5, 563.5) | 32.5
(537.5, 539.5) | 34.3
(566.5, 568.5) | 34.3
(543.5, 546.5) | 36.4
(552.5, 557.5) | 33.4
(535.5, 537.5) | 34.2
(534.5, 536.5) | 33.6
